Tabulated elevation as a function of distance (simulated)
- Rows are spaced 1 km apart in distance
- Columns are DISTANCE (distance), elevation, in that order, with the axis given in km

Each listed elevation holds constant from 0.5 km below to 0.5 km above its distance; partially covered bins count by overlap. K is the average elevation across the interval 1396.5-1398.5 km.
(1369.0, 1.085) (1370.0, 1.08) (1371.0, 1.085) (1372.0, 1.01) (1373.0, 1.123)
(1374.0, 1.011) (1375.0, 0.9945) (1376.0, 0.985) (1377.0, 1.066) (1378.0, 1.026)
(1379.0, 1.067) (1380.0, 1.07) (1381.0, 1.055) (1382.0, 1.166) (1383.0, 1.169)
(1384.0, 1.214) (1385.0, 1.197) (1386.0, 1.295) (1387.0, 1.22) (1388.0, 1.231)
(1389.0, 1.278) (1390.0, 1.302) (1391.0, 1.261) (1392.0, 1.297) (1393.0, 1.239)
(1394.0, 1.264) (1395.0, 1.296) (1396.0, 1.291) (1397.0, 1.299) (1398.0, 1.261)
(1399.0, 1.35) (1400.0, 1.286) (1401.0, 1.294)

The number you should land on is 1.28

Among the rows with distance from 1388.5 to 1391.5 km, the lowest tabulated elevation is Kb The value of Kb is 1.261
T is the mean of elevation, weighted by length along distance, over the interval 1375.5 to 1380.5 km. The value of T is 1.04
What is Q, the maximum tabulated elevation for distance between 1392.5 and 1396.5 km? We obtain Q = 1.296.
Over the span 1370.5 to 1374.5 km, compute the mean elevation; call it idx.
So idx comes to 1.06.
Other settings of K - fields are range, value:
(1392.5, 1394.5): 1.25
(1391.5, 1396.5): 1.28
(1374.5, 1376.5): 0.99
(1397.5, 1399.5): 1.31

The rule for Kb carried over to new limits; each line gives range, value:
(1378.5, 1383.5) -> 1.055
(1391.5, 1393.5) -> 1.239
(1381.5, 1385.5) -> 1.166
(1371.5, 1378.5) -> 0.985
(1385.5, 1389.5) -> 1.22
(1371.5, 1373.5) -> 1.01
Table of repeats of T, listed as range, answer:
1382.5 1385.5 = 1.19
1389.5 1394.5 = 1.27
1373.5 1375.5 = 1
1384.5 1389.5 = 1.24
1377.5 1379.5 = 1.05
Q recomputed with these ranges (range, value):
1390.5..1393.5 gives 1.297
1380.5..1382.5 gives 1.166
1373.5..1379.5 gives 1.067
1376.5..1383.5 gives 1.169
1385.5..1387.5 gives 1.295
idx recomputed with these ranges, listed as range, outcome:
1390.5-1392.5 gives 1.28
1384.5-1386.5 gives 1.25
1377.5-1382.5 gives 1.08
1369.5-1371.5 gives 1.08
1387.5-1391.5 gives 1.27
